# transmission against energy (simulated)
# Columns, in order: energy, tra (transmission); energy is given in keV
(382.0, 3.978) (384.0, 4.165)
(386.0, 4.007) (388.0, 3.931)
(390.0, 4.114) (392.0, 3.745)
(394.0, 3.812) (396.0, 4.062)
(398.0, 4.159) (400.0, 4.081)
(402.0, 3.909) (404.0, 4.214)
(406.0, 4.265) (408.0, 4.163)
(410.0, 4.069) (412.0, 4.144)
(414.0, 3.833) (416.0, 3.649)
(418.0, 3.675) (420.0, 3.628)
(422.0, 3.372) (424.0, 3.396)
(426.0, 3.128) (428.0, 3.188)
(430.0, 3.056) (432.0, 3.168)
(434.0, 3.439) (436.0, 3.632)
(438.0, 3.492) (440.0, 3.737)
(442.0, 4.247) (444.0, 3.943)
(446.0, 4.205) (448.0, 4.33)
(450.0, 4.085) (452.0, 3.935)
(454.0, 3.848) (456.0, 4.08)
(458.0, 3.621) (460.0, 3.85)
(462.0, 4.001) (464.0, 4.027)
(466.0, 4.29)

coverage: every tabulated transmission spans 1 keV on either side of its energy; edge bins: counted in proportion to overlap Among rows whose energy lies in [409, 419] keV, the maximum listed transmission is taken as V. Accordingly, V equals 4.144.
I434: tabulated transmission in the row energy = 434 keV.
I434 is 3.439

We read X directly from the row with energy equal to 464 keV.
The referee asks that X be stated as 4.027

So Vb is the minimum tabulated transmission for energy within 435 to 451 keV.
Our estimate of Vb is 3.492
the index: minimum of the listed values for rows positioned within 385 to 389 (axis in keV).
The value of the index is 3.931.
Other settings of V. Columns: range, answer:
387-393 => 4.114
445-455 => 4.33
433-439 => 3.632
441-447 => 4.247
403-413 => 4.265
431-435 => 3.439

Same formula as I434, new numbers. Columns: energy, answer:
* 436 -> 3.632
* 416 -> 3.649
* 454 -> 3.848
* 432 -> 3.168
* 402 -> 3.909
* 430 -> 3.056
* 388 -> 3.931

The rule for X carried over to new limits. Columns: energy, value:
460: 3.85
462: 4.001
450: 4.085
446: 4.205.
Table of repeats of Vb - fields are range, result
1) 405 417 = 3.649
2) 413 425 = 3.372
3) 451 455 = 3.848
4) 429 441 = 3.056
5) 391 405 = 3.745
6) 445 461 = 3.621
